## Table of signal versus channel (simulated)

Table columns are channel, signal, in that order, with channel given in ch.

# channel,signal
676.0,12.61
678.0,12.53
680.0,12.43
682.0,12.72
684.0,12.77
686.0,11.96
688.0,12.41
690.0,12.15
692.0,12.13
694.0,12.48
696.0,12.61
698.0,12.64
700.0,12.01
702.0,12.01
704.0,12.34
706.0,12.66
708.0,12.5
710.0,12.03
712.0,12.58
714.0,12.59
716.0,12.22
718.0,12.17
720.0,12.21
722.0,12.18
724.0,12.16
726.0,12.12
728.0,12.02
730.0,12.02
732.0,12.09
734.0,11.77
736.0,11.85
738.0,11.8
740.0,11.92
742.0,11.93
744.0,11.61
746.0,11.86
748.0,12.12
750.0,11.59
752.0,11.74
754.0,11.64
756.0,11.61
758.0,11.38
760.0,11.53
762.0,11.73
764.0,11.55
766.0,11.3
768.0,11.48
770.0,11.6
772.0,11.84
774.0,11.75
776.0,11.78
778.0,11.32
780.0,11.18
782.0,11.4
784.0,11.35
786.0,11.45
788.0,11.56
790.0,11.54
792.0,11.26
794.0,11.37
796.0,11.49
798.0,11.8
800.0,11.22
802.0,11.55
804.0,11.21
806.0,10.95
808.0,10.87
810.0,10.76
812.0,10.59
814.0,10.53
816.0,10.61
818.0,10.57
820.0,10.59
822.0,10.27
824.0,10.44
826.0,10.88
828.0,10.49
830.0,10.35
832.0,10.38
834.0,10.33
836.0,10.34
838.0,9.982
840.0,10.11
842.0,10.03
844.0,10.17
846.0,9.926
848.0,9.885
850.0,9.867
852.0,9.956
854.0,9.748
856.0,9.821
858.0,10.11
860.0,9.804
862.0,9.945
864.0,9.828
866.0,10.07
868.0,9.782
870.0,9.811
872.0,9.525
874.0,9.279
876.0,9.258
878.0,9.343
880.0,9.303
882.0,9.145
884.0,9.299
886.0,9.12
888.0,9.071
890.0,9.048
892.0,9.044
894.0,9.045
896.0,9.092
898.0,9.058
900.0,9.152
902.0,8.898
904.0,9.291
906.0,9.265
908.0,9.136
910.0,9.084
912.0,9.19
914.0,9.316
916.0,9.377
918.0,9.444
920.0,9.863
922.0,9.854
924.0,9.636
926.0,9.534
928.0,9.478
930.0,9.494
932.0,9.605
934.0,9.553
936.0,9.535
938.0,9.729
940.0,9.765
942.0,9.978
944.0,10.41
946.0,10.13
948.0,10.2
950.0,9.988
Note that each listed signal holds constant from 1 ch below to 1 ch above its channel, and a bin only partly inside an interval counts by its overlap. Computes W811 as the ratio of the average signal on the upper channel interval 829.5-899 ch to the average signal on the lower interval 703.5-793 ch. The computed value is 0.82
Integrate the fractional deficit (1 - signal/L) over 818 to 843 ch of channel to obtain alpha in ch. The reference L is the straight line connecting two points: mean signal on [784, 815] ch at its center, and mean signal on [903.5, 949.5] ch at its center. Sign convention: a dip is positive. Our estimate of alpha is 1.1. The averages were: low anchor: 11.2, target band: 10.4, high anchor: 9.61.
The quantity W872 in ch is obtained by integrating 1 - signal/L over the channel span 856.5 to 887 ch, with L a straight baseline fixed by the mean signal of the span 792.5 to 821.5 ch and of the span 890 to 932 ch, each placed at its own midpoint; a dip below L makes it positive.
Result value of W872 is 1.1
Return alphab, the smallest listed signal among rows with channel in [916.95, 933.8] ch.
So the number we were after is 9.444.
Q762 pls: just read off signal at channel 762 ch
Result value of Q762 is 11.73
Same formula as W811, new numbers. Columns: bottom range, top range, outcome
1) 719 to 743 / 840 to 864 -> 0.83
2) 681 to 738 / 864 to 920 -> 0.76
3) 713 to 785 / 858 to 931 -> 0.80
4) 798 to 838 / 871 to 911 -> 0.86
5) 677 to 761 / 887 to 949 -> 0.78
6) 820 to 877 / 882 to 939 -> 0.93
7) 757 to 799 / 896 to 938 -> 0.82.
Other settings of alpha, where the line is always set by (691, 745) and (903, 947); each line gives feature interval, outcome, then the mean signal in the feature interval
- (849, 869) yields 1.0 ch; 9.89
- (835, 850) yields 0.8 ch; 10.1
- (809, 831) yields 0.7 ch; 10.6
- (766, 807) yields -0.5 ch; 11.5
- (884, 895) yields 1.0 ch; 9.09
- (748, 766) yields 0.1 ch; 11.6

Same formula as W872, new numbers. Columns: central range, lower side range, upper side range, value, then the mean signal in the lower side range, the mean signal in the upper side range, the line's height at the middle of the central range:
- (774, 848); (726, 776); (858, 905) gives -1.3 ch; 11.7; 9.37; 10.7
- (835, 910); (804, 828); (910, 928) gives 3.6 ch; 10.7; 9.5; 10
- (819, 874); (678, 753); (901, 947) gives 2.4 ch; 12.2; 9.55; 10.5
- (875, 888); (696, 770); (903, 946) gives 1.1 ch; 12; 9.56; 10.1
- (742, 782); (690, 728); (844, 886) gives -0.7 ch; 12.3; 9.68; 11.4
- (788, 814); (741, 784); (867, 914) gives -0.7 ch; 11.6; 9.23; 10.9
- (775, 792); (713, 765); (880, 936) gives -0.3 ch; 11.9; 9.3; 11.2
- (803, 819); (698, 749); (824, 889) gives -0.2 ch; 12.1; 9.85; 10.6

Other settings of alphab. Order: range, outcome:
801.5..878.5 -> 9.258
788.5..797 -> 11.26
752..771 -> 11.3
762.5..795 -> 11.18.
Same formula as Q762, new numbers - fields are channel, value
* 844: 10.17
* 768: 11.48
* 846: 9.926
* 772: 11.84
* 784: 11.35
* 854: 9.748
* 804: 11.21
